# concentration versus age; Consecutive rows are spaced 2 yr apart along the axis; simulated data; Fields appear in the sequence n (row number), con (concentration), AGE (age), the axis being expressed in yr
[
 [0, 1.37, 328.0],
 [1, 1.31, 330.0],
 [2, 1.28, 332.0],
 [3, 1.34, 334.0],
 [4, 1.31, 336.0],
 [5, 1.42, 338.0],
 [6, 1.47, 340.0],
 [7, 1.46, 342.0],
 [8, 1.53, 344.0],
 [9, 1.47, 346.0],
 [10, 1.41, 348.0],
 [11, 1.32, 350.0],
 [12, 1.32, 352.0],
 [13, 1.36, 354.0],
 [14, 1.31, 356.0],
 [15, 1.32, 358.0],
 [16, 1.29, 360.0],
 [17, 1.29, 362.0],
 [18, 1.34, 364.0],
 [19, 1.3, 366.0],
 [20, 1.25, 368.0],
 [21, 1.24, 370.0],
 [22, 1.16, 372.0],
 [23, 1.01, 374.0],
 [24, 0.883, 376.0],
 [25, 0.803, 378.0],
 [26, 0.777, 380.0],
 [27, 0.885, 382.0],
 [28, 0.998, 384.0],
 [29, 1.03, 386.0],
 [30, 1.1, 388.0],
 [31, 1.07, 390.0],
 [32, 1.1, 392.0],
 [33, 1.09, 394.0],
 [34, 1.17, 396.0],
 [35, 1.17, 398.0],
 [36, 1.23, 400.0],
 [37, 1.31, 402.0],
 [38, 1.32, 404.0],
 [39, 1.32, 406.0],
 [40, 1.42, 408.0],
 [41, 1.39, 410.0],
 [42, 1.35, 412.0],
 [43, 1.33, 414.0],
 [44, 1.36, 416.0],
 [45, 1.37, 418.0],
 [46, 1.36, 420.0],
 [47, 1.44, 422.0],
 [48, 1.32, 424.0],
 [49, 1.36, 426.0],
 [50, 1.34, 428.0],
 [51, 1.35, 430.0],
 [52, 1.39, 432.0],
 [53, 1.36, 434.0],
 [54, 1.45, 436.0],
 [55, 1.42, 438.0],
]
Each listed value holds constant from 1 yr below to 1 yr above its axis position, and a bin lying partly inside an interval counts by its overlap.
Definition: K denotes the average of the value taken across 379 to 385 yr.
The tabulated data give 0.887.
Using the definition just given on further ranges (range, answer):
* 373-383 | 0.872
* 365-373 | 1.24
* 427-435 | 1.36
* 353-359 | 1.33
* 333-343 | 1.4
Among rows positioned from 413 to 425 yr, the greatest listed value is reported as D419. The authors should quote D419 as 1.44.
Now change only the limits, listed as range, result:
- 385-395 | 1.1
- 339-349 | 1.53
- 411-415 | 1.35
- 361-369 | 1.34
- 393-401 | 1.23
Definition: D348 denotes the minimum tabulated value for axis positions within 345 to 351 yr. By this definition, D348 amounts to 1.32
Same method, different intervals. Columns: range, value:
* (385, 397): 1.03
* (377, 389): 0.777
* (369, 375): 1.01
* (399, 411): 1.23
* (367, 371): 1.24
